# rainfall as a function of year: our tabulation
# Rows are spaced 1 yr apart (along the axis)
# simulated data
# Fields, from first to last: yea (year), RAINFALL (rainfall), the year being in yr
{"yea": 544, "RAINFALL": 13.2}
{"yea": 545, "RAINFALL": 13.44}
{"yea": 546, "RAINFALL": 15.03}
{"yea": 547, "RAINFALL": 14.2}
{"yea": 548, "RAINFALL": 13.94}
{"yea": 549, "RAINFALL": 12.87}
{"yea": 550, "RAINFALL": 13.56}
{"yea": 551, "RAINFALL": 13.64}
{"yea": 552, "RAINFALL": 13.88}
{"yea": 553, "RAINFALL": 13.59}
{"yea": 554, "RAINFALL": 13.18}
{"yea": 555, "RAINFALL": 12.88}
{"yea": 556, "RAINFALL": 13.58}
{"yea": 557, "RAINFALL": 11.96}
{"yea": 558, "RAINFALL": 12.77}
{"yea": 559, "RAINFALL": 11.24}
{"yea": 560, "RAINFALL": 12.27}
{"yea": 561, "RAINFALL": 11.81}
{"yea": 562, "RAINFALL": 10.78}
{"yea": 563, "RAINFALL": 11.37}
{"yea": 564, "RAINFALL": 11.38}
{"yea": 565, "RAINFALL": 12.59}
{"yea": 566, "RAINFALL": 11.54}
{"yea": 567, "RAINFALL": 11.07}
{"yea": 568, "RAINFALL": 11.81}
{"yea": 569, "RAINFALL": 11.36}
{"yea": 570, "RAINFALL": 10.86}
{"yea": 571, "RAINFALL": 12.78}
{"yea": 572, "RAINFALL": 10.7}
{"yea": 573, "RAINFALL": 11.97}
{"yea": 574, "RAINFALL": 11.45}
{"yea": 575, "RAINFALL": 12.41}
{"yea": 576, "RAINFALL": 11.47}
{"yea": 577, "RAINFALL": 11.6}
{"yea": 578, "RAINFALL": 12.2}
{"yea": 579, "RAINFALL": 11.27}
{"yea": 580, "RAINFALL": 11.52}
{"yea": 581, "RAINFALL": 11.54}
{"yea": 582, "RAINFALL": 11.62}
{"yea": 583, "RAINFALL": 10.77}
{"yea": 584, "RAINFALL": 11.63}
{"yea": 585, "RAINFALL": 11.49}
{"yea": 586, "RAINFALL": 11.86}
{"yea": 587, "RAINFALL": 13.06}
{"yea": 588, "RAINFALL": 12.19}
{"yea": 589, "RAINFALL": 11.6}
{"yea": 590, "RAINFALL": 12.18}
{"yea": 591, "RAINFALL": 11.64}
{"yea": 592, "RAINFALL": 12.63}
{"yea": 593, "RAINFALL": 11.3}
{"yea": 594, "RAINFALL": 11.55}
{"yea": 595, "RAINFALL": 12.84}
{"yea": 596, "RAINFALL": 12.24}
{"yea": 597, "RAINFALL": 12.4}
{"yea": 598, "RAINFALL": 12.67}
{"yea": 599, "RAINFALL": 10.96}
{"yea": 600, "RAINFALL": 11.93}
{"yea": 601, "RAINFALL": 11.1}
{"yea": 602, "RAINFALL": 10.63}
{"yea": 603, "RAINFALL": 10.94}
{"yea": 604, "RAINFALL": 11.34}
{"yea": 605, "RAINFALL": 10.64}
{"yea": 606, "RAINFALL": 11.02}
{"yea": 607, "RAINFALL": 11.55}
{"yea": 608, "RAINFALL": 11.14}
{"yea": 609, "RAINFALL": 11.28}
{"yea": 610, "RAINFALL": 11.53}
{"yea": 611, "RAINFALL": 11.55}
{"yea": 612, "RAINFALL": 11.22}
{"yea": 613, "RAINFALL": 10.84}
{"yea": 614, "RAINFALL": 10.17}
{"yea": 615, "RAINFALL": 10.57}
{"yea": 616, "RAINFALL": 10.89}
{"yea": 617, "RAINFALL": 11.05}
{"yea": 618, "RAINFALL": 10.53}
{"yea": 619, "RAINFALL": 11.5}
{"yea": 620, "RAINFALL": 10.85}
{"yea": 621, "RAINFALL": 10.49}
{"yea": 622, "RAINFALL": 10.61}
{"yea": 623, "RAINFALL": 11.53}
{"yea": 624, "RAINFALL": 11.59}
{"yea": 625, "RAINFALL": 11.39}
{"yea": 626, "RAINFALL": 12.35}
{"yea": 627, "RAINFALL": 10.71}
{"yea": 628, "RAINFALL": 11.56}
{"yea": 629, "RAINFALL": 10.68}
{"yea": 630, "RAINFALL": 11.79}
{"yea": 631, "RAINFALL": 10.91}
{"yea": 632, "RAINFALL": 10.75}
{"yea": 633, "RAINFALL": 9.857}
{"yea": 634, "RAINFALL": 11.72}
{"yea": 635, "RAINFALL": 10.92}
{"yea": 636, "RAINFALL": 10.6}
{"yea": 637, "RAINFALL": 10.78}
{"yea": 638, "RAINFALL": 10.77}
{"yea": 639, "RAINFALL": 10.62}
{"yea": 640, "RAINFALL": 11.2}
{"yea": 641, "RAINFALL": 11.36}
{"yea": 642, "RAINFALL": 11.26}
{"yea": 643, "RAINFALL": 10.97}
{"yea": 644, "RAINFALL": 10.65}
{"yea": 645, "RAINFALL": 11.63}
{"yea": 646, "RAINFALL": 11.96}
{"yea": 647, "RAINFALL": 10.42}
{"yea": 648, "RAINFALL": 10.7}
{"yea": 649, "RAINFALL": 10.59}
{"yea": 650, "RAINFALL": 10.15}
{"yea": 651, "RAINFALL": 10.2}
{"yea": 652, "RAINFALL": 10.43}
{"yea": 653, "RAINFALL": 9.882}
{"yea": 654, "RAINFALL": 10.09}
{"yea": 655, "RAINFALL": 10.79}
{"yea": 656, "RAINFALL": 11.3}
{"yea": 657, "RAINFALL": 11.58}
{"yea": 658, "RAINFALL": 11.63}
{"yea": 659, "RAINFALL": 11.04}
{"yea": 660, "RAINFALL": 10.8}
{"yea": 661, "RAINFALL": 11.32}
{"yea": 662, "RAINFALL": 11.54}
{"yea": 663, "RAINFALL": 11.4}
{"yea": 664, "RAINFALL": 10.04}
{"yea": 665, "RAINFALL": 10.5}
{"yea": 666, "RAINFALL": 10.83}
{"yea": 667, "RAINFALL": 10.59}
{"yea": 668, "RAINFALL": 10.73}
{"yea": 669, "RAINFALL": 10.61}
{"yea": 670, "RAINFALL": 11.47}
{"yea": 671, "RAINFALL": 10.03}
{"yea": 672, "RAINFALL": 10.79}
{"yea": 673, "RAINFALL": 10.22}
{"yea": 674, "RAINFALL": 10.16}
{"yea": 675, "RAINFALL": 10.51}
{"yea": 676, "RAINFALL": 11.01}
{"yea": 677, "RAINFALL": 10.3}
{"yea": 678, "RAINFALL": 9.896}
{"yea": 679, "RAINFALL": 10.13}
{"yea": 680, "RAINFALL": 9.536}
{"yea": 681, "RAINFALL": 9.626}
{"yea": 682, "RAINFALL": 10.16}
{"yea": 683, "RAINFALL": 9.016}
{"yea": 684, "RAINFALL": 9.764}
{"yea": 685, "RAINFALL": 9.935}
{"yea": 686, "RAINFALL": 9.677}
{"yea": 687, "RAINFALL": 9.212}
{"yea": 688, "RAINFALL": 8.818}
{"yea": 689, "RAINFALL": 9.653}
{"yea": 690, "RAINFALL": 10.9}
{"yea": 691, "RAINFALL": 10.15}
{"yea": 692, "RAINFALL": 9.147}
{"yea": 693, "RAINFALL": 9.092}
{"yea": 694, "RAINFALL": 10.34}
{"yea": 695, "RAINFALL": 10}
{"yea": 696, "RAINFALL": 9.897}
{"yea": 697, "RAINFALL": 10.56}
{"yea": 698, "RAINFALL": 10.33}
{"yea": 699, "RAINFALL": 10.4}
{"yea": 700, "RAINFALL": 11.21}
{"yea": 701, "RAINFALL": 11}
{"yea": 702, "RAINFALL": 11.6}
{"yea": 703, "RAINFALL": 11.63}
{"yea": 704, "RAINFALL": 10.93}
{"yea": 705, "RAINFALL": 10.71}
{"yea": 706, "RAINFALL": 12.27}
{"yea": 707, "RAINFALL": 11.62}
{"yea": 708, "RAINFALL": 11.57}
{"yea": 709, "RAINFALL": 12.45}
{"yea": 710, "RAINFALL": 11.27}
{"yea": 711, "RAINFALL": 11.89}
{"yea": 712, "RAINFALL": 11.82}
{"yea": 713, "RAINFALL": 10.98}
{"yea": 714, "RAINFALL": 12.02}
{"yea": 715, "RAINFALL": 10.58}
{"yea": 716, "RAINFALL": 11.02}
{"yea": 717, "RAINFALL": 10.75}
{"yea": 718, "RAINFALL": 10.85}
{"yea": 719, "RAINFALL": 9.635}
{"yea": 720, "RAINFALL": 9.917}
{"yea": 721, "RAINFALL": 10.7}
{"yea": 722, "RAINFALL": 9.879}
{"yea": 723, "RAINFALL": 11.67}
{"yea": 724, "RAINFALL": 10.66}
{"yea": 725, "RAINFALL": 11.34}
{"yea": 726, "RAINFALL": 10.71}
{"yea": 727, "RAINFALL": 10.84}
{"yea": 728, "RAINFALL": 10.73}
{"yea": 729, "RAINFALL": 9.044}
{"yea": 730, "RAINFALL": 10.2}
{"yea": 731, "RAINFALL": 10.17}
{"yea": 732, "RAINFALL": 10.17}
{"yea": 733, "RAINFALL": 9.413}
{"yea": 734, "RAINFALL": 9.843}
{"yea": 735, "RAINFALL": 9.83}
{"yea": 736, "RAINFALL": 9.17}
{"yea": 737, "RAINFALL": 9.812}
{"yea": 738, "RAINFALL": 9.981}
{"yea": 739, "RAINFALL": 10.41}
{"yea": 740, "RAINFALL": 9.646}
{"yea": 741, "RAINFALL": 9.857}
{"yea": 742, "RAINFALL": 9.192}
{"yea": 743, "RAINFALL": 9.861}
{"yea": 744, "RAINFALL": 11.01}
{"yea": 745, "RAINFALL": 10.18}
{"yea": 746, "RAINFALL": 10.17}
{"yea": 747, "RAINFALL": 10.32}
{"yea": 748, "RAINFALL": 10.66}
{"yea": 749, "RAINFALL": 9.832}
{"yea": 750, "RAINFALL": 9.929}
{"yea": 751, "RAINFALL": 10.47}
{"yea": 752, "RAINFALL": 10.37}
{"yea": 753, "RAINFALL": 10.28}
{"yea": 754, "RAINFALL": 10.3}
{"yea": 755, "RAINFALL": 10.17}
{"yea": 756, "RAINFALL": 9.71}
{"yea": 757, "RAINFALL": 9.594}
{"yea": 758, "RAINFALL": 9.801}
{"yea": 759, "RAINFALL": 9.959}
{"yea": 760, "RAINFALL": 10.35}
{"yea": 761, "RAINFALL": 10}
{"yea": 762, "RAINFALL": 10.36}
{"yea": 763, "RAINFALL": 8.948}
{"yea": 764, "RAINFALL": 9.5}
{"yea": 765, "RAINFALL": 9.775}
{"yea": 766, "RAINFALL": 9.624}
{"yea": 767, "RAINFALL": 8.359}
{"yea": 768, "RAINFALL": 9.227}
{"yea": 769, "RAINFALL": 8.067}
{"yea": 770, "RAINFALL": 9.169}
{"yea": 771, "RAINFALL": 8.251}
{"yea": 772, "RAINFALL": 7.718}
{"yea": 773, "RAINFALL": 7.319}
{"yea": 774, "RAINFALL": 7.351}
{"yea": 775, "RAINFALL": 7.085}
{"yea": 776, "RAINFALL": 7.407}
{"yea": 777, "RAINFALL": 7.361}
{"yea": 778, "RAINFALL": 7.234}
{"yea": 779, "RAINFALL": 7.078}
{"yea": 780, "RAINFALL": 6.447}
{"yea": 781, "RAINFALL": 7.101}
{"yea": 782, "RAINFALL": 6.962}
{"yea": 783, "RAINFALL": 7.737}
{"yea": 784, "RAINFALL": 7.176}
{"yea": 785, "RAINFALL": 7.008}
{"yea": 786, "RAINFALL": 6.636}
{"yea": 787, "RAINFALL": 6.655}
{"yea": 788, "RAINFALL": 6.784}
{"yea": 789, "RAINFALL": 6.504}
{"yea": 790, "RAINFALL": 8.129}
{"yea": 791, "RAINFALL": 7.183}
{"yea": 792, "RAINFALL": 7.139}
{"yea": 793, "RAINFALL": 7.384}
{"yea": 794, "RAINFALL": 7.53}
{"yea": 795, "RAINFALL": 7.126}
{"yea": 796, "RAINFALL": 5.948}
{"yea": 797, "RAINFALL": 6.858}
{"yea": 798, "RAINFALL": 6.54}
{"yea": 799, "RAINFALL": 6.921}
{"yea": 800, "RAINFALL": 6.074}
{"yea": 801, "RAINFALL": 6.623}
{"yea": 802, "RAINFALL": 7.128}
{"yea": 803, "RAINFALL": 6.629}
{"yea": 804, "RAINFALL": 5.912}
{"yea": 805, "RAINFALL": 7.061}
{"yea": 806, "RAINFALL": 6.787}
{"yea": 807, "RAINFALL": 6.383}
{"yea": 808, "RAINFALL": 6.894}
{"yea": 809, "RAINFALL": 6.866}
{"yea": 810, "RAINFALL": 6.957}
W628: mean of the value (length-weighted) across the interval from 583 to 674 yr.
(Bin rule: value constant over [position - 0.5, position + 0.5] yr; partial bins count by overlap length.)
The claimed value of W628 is 11.1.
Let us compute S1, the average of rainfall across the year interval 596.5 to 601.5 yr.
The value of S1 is 11.8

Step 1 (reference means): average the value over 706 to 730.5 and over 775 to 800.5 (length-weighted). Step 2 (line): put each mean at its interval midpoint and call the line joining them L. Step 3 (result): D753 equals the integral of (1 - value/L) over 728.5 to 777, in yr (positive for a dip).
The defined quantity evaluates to -2.9 yr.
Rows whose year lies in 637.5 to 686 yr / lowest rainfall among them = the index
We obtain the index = 9.016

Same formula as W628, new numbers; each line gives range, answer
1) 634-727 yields 10.7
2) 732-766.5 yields 9.95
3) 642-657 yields 10.7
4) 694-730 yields 10.9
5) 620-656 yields 10.9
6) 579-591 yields 11.7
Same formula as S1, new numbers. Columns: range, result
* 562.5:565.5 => 11.8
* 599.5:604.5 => 11.2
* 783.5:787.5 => 6.87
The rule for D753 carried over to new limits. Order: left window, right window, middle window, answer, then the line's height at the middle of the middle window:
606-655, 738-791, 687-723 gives -3.55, 9.77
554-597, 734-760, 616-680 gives 1.31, 11.1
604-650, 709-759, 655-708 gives 0.90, 10.7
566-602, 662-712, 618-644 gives 0.29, 11.2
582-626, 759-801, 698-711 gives -2.87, 9.31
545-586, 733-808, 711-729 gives -2.81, 9.35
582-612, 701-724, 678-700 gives 2.73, 11.3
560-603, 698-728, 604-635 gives 1.21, 11.5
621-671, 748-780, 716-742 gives -1.63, 9.6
